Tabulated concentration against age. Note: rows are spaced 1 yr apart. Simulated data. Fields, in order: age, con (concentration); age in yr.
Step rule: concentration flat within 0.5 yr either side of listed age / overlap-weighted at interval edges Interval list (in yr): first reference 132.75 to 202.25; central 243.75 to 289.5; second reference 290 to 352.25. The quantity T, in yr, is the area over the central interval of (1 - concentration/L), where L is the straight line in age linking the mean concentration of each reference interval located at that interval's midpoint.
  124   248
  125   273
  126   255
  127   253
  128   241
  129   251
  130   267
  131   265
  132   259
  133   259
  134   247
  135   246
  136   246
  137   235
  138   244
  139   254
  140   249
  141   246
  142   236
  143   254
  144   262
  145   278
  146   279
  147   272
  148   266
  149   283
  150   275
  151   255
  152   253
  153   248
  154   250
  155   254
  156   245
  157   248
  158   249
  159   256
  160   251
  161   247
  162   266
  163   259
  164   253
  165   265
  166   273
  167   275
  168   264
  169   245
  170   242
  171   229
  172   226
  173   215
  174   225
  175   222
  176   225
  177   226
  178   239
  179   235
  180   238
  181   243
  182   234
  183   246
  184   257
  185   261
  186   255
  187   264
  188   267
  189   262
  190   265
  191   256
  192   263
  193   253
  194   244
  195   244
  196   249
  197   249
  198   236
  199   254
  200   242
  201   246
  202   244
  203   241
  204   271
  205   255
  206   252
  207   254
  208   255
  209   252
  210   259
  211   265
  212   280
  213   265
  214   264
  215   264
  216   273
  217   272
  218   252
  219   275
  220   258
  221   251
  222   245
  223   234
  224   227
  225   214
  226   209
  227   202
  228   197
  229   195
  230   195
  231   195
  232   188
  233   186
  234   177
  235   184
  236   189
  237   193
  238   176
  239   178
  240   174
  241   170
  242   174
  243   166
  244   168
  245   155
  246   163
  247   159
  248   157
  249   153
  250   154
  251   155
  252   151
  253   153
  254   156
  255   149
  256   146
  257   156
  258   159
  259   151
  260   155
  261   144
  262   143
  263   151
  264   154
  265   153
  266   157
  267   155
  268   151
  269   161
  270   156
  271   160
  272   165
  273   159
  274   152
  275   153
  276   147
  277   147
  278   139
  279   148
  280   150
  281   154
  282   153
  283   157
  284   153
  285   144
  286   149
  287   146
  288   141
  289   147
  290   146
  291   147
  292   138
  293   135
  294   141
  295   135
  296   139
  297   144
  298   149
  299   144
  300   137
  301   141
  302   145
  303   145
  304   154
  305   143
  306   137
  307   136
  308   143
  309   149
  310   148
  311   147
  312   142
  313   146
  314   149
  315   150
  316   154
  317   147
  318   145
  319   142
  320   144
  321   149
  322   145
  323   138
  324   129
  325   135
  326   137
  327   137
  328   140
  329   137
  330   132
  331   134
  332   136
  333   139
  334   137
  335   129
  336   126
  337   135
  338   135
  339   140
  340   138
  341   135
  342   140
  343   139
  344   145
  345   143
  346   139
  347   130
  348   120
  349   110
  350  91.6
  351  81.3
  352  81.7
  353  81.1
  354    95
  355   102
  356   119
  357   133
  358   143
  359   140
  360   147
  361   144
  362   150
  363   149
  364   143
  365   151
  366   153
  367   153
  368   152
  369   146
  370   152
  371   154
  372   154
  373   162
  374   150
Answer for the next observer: 6.3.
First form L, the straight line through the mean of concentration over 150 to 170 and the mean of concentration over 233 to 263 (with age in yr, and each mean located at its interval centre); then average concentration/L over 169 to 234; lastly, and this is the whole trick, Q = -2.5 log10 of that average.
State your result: -0.15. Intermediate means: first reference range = 256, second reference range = 163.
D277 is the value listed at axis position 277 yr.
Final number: 147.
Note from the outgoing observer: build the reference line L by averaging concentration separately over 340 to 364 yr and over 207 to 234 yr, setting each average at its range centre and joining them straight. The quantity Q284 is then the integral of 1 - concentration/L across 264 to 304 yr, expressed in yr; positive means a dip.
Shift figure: 7.5 yr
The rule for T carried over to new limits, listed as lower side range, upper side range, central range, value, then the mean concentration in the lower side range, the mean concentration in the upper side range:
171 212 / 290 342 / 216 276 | 6.8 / 247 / 141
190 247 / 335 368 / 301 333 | 2.5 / 226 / 129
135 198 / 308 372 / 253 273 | 3.5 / 251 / 136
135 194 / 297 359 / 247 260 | 2.4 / 251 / 134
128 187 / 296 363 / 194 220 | -4.7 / 251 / 135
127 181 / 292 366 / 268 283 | 1.6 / 251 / 136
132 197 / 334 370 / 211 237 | -1.7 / 251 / 131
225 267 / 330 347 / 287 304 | 1.0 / 168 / 137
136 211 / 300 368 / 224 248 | 2.7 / 251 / 136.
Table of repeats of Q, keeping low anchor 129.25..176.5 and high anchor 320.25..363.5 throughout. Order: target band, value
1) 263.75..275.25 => 0.133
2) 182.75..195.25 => -0.126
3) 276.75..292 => 0.134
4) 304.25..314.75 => 0.048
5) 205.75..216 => -0.215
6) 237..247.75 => 0.151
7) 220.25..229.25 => -0.077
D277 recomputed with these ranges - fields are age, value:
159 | 256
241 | 170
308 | 143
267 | 155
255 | 149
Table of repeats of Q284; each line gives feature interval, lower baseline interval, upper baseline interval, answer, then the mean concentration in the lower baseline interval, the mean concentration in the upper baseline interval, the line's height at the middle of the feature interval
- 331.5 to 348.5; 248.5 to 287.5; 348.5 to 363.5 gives -1.6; 152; 118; 124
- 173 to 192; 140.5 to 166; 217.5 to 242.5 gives -0.6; 258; 206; 238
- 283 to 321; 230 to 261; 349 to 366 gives -0.1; 166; 123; 144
